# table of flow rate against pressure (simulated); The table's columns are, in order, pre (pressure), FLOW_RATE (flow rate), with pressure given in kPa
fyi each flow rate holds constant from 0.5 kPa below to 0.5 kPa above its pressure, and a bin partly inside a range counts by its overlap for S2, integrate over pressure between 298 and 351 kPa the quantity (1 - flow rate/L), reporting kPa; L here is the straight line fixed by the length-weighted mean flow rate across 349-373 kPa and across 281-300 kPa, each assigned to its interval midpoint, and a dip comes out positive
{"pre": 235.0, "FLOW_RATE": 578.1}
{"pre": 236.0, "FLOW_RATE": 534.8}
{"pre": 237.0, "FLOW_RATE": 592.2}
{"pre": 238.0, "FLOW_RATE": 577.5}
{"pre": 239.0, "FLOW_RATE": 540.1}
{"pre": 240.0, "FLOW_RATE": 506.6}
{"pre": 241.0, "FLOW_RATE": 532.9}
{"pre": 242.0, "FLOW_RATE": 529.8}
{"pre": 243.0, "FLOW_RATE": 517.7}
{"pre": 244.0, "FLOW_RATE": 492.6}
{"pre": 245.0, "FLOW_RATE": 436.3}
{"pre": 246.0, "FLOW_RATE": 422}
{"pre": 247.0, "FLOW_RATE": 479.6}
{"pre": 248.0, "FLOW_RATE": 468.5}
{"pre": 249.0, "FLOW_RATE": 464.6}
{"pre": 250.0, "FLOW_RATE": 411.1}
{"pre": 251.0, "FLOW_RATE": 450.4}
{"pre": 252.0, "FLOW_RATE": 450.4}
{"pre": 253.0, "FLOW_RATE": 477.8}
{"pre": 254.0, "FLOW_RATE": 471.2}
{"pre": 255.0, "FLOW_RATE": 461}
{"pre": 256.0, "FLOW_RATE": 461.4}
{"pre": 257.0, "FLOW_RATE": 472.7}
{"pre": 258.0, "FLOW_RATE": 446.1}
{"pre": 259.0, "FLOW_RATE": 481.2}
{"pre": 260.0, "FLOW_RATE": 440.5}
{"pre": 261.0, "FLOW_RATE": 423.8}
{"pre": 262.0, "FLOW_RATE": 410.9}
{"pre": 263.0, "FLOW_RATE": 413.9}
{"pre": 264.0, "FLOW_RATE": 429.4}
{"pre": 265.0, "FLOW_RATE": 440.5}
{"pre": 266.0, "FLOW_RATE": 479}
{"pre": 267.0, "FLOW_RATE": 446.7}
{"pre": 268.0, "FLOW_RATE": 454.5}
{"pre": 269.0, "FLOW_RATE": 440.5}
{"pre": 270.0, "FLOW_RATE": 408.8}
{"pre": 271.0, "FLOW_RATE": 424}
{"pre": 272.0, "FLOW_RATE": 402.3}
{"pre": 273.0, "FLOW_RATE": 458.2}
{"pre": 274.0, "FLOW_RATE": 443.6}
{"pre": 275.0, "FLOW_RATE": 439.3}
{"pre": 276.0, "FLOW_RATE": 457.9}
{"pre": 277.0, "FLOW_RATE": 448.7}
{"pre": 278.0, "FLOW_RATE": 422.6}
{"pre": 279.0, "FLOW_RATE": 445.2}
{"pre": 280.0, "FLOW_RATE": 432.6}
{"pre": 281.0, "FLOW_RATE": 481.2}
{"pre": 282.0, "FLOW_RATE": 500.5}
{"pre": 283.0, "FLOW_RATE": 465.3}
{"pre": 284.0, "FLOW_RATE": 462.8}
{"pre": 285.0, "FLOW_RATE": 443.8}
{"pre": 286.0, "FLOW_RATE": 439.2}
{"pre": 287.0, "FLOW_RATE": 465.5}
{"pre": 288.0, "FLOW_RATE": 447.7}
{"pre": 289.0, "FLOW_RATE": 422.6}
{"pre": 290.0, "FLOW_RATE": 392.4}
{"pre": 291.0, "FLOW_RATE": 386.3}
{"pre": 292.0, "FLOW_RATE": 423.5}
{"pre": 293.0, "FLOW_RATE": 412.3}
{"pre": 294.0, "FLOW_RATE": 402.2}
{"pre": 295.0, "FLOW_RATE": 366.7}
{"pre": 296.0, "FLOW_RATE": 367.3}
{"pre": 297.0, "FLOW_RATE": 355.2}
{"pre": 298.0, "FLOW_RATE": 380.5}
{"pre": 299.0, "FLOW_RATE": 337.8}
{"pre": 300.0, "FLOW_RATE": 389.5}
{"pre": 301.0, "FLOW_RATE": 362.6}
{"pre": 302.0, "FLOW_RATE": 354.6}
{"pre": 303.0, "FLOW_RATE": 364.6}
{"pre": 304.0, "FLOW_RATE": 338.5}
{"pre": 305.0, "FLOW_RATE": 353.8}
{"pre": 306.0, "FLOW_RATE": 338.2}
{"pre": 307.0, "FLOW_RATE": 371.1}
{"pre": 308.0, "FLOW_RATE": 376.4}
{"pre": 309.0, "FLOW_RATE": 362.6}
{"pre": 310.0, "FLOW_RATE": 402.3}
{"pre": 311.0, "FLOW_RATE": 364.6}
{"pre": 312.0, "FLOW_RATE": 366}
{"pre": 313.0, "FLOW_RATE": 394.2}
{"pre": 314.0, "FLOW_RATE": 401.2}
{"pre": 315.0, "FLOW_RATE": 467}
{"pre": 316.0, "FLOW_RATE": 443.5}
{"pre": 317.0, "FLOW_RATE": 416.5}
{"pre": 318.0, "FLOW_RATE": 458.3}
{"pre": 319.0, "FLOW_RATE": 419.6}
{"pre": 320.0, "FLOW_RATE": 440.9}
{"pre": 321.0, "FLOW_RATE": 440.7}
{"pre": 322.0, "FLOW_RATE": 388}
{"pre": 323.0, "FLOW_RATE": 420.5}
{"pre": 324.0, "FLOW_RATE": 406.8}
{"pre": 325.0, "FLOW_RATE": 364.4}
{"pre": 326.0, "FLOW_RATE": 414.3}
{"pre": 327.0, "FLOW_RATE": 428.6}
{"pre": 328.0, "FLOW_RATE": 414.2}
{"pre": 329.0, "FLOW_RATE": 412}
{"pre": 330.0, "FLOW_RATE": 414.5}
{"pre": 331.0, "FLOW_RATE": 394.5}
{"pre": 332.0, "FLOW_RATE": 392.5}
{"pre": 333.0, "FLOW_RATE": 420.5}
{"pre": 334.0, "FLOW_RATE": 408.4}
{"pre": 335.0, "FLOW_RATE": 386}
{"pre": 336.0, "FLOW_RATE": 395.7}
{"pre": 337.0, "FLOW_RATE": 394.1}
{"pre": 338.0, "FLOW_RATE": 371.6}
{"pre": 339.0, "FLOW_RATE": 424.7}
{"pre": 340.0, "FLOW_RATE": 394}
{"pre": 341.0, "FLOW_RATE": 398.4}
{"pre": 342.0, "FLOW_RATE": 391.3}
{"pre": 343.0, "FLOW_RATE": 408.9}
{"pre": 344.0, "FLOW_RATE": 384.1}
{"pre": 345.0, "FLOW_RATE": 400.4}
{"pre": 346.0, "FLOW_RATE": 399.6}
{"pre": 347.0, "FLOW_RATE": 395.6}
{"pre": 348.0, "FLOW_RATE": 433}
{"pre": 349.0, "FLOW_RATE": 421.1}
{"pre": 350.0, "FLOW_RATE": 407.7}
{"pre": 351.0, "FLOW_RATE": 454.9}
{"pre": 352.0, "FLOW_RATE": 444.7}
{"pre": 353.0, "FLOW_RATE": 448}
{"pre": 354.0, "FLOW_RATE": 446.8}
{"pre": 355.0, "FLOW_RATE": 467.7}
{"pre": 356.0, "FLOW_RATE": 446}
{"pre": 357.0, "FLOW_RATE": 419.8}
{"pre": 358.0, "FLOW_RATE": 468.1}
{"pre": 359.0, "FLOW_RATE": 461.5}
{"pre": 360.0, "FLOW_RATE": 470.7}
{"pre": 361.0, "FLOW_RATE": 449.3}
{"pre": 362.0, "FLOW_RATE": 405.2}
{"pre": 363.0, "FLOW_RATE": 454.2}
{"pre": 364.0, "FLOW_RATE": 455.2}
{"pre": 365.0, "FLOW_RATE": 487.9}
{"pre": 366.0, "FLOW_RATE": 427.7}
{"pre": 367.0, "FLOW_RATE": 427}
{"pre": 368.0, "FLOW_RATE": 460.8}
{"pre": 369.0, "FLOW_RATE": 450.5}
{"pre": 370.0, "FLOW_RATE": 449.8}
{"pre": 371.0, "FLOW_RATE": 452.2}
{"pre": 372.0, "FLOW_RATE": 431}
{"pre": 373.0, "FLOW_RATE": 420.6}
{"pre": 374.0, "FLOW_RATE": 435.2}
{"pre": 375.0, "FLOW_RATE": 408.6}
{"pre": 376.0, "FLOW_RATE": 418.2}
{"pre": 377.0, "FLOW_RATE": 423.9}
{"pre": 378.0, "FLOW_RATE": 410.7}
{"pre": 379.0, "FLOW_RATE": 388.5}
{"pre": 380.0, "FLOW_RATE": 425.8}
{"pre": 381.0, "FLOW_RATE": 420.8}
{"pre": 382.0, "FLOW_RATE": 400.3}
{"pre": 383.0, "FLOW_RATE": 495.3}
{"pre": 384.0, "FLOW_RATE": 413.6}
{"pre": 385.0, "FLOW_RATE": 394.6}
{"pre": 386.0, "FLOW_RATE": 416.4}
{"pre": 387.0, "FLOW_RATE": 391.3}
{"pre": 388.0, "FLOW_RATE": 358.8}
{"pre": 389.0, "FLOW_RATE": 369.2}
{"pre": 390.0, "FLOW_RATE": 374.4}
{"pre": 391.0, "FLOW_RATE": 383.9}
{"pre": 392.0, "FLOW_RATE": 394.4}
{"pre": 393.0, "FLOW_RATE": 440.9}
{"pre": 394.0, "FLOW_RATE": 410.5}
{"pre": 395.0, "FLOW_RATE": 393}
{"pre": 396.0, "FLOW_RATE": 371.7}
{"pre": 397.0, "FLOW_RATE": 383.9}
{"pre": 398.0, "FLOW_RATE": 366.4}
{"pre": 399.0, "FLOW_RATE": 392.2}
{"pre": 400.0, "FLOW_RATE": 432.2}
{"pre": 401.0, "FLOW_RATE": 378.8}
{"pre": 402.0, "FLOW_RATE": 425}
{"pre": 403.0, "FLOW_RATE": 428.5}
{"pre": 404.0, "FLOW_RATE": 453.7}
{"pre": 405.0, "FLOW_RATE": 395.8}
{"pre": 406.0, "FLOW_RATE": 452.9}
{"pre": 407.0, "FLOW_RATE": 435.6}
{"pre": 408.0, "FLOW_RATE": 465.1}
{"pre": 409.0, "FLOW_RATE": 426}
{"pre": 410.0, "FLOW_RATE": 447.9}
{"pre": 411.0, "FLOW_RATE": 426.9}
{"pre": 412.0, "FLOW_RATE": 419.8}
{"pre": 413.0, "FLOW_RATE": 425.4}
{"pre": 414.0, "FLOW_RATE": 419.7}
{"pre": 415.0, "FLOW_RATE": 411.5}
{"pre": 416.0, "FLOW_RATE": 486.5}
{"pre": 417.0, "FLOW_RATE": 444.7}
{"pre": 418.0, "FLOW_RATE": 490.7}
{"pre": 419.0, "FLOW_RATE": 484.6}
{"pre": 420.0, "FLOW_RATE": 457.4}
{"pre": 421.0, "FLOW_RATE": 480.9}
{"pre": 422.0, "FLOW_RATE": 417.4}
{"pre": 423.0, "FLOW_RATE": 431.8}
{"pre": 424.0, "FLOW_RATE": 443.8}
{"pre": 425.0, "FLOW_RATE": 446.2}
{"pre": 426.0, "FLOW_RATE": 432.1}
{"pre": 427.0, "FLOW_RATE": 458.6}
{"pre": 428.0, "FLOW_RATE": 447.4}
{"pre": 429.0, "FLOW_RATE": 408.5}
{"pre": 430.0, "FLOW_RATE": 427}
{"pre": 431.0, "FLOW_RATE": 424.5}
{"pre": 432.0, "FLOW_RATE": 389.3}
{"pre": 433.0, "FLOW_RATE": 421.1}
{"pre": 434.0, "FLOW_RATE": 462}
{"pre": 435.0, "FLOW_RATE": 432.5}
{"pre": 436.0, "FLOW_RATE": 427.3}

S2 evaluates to 4.1 kPa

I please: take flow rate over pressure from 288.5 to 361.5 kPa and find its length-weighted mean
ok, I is 405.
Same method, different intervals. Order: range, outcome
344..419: 426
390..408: 409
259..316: 414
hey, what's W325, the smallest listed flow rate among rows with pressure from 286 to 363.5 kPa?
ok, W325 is 337.8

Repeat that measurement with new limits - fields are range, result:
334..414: 358.8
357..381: 388.5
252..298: 355.2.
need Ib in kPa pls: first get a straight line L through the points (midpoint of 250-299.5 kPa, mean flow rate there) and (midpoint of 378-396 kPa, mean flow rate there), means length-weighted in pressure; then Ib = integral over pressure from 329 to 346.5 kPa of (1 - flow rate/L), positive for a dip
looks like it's 0.7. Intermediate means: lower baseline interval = 434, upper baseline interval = 403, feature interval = 399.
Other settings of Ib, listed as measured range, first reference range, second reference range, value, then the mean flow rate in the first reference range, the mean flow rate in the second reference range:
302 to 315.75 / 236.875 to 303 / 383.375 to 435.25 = 1.9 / 443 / 423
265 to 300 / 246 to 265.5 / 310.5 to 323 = 0.6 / 450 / 417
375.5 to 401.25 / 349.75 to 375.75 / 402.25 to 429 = 2.4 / 444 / 443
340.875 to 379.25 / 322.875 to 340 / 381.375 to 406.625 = -2.7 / 403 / 405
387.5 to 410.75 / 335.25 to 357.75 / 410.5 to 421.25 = 1.8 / 416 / 449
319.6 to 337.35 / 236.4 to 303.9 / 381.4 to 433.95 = 1.1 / 443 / 423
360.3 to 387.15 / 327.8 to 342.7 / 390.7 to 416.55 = -1.3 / 401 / 418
